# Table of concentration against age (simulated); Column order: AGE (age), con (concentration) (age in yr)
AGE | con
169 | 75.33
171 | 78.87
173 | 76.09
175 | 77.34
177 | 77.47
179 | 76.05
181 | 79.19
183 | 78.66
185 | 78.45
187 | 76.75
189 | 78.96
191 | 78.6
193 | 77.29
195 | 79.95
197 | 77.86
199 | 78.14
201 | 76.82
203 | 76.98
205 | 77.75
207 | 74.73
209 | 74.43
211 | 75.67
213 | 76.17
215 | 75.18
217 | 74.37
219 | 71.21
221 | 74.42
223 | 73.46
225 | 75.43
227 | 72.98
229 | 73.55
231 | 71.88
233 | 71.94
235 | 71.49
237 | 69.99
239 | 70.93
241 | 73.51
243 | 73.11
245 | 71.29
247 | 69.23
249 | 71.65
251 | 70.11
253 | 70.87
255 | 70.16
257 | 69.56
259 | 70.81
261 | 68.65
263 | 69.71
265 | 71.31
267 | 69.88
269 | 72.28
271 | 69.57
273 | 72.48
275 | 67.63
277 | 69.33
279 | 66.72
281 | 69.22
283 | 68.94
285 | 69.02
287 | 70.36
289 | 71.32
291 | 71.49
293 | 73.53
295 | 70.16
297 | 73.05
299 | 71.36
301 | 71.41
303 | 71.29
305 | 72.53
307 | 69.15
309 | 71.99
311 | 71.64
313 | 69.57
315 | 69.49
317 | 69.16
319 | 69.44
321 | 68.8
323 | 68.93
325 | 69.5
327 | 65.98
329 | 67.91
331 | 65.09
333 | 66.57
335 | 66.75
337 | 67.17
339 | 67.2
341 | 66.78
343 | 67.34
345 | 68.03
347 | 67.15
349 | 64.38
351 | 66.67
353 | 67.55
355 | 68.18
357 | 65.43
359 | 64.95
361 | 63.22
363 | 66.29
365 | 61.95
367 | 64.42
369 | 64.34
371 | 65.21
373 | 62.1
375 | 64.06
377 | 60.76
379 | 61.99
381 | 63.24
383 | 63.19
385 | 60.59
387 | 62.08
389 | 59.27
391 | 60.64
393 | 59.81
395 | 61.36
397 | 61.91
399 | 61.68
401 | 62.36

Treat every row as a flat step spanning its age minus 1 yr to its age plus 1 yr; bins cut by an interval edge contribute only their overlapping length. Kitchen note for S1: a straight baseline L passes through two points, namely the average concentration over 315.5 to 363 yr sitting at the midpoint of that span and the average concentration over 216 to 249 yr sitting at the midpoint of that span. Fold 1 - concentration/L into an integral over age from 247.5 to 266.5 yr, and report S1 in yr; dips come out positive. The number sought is 0.24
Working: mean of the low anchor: 72.4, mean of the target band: 70.3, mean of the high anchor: 67.1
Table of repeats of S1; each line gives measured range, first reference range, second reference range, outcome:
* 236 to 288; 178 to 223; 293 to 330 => 2.0 yr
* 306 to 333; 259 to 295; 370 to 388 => -0.8 yr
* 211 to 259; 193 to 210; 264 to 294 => 1.2 yr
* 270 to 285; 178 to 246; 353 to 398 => 0.3 yr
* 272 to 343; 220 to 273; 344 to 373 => -1.3 yr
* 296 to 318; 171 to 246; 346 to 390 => -0.8 yr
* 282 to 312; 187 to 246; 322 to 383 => -0.8 yr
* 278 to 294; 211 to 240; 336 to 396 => -0.2 yr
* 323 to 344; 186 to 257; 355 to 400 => -0.4 yr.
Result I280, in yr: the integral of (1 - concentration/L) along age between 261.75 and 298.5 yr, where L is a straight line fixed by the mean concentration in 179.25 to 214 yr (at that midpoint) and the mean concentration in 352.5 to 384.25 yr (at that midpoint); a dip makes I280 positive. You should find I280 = 0.3 yr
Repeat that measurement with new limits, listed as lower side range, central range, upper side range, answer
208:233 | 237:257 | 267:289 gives 0.26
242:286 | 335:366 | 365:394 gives -0.94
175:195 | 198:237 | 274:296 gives 0.47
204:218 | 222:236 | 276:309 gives 0.27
